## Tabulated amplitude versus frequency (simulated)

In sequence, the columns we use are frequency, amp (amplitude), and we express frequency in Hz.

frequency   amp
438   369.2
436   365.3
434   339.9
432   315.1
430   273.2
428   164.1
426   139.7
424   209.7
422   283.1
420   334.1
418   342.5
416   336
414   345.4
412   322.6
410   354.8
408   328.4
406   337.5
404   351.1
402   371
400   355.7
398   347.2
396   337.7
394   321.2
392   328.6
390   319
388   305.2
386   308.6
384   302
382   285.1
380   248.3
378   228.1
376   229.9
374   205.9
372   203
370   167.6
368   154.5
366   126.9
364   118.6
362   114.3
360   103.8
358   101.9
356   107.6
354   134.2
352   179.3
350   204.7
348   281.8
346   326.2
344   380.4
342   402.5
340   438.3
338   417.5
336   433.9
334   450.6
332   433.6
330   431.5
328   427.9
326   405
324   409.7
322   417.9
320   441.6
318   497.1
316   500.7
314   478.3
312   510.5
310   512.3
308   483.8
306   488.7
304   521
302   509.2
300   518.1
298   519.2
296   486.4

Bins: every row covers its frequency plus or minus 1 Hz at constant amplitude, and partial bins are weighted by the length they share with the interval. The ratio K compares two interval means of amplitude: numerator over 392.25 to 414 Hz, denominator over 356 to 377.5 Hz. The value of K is 2.25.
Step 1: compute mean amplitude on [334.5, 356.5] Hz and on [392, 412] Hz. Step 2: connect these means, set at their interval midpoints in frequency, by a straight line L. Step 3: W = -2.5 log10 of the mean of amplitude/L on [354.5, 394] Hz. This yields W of 0.484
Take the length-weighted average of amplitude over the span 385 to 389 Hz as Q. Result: 307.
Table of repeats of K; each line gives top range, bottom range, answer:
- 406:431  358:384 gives 1.57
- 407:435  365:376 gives 1.65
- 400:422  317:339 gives 0.79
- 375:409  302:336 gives 0.67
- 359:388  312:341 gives 0.46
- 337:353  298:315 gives 0.65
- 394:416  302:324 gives 0.71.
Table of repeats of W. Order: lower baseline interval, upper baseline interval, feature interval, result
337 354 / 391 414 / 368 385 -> 0.40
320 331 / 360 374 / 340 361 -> 0.17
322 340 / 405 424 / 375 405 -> 0.14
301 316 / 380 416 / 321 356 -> 0.25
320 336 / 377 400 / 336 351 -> 0.12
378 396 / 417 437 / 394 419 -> -0.19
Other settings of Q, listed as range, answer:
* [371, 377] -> 213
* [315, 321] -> 480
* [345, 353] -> 248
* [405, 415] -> 338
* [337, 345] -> 410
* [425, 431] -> 192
